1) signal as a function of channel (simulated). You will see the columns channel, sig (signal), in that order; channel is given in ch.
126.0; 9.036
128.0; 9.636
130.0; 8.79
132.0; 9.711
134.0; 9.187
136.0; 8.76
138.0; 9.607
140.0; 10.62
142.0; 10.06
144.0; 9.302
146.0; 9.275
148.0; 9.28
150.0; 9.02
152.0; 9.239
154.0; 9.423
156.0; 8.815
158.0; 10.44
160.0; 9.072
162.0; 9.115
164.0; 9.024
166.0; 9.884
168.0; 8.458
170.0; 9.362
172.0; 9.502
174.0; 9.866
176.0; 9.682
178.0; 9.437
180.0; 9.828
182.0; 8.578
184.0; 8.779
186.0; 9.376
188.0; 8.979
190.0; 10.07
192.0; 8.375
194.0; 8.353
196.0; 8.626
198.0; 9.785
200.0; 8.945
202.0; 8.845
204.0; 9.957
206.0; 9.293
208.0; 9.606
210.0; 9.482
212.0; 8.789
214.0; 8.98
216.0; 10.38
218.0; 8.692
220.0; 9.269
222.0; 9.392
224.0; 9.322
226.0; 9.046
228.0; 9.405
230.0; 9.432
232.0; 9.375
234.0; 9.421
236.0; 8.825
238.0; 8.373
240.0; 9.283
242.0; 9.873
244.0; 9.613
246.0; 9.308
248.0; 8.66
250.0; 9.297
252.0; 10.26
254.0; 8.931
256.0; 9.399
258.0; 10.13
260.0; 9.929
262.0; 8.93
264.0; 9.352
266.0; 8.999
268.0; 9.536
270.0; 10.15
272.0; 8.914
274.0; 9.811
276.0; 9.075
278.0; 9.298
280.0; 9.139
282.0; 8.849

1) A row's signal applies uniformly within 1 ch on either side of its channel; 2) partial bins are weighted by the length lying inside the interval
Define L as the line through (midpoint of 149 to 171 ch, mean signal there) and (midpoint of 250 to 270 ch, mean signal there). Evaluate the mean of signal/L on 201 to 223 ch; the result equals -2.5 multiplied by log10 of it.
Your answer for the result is 0.01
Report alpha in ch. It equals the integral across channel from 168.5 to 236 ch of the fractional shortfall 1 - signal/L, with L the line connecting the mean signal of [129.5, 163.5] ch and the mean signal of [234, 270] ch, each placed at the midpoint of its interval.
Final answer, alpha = 0.8 ch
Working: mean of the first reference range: 9.4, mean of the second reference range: 9.36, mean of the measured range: 9.27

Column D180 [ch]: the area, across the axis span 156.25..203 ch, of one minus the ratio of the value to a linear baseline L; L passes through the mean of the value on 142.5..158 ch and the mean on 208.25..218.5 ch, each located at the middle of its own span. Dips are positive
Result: 0.4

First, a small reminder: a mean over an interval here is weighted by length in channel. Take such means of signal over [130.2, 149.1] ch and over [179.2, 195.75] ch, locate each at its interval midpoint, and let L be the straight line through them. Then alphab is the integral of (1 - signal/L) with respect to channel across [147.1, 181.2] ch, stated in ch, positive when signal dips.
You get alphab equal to -0.5 ch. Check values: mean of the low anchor 9.5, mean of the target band 9.37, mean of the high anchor 9.01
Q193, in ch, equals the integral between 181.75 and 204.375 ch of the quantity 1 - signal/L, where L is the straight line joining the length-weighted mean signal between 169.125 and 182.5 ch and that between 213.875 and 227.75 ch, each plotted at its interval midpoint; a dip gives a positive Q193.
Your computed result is 0.9 ch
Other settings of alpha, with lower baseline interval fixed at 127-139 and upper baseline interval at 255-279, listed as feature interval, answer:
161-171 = 0.17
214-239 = 0.46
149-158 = 0.04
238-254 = 0.11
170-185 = -0.06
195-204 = 0.21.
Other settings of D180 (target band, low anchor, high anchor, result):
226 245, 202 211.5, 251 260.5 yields 0.7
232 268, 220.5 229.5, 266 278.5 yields 0.1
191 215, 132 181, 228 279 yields 0.8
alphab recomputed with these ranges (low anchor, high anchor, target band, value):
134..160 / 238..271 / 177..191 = 0.2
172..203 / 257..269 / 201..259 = 0.1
